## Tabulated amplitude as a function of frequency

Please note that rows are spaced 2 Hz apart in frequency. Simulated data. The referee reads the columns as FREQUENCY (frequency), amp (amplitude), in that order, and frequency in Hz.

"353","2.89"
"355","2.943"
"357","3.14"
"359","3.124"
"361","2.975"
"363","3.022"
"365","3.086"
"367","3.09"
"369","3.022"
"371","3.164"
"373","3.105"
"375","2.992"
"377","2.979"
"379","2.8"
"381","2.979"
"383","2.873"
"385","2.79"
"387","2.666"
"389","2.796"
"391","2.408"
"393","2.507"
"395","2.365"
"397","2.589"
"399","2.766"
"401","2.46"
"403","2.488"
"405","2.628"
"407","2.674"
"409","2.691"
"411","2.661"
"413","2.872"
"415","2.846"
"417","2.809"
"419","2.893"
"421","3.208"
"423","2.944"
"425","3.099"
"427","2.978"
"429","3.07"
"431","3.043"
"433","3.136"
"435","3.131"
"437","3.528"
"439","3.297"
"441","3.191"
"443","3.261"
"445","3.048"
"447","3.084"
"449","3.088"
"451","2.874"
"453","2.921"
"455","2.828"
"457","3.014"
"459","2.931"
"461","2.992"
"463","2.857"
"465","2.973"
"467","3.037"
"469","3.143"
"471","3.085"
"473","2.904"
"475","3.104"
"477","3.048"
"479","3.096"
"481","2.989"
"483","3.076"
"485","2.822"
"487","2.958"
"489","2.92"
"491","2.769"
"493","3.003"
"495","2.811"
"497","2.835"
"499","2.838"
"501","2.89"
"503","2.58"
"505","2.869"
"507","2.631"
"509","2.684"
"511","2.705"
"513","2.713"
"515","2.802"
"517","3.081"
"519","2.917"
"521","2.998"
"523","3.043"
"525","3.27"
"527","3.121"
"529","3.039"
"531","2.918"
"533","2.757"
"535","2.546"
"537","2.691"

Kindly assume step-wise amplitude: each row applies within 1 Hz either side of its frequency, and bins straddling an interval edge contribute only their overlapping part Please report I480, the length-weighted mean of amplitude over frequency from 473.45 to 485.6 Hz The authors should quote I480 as 3.02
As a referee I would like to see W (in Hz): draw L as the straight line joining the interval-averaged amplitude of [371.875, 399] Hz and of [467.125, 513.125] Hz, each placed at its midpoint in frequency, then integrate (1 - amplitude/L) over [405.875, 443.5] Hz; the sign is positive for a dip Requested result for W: -2.7 Hz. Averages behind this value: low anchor 2.76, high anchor 2.9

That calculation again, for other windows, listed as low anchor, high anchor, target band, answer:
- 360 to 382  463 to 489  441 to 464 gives 0.09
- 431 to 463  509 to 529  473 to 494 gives 0.28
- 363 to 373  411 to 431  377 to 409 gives 3.82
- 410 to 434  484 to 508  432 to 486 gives -2.95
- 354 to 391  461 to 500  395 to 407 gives 1.56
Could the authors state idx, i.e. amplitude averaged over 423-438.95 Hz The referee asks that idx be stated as 3.14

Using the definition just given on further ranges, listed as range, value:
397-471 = 2.95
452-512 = 2.91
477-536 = 2.89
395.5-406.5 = 2.58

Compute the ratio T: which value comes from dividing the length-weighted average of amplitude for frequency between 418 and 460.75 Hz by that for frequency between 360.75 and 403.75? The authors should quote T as 1.1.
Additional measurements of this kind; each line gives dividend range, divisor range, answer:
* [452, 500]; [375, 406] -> 1.10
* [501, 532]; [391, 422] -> 1.08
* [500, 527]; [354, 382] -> 0.95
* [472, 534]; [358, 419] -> 1.04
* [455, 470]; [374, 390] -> 1.04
